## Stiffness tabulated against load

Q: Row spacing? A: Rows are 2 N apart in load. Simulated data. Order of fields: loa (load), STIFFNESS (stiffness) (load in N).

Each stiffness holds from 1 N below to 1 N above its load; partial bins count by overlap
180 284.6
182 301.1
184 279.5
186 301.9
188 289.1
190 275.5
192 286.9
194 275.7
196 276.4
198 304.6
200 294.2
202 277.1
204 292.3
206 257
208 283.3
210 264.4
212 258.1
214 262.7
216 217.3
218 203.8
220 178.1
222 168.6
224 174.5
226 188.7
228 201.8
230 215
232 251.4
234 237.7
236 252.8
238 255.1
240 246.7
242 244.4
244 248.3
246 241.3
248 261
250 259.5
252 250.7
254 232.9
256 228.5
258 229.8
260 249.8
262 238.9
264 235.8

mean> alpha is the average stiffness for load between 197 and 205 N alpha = 292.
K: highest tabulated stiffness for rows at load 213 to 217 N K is 262.7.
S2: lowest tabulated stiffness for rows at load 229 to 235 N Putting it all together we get 215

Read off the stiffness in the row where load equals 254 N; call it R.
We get 232.9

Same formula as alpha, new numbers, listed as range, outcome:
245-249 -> 251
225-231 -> 202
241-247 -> 245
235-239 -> 254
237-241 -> 251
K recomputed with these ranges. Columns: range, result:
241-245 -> 248.3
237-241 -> 255.1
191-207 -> 304.6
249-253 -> 259.5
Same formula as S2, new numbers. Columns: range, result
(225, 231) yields 188.7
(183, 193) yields 275.5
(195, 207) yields 257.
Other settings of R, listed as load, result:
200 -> 294.2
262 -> 238.9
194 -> 275.7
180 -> 284.6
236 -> 252.8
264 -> 235.8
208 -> 283.3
